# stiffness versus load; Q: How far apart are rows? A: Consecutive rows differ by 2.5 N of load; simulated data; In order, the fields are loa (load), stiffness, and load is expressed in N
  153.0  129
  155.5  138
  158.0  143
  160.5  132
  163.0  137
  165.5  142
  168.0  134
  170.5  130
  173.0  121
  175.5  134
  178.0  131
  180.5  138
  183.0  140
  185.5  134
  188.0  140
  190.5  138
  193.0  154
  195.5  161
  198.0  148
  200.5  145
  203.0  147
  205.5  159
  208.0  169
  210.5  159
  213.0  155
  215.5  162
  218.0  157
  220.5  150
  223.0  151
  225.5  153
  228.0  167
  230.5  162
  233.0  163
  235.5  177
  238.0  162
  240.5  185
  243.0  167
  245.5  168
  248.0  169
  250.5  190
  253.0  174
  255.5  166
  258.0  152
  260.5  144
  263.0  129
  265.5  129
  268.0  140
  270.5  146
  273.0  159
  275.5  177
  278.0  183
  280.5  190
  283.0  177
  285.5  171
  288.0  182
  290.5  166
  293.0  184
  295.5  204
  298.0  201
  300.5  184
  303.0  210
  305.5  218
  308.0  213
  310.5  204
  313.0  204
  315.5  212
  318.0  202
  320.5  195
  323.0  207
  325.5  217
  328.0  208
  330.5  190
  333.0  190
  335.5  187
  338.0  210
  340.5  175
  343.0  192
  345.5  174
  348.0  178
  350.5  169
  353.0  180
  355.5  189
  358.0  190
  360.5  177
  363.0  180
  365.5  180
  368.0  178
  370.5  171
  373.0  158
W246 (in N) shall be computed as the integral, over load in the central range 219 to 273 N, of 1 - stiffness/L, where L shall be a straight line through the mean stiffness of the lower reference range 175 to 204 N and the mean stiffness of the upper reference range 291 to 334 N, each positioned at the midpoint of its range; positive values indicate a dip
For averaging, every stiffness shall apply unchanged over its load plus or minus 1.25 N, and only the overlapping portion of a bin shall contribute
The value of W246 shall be 3.23 N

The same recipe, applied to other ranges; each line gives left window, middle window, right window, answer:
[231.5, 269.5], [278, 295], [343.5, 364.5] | -1.24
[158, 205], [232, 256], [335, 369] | -2.62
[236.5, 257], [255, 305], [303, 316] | 5.84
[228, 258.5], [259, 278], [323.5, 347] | 3.00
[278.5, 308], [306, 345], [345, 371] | -3.24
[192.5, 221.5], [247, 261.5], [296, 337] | 0.79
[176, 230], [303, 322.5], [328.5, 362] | -3.29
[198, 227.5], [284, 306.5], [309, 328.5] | 0.50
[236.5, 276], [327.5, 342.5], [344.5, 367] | -1.46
